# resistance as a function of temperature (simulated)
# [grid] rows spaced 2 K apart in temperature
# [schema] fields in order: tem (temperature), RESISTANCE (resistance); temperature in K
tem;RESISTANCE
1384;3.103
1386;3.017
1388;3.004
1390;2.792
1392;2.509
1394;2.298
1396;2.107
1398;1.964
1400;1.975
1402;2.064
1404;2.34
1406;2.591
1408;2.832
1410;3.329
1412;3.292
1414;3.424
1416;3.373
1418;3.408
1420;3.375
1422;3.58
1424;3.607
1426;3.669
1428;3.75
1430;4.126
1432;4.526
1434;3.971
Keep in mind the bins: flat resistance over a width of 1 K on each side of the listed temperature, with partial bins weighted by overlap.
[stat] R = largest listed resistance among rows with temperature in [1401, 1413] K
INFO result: 3.329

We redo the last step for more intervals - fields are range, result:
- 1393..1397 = 2.298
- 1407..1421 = 3.424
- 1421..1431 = 4.126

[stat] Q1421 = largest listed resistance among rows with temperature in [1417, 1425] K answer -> 3.607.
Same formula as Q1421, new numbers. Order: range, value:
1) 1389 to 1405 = 2.792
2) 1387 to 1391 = 3.004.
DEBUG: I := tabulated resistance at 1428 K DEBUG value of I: 3.75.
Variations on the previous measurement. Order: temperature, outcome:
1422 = 3.58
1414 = 3.424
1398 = 1.964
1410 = 3.329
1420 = 3.375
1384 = 3.103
